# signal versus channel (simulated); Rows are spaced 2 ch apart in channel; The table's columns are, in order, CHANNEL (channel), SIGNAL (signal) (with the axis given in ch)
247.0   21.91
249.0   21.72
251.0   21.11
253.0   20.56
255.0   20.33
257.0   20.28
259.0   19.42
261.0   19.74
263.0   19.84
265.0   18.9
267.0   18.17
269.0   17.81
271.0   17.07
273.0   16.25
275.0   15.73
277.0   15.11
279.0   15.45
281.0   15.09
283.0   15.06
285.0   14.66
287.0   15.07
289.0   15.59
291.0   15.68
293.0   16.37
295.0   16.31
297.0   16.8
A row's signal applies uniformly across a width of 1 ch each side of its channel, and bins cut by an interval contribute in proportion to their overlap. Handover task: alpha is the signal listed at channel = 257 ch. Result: 20.28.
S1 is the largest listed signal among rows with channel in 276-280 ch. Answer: 15.45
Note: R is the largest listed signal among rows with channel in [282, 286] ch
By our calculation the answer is 15.06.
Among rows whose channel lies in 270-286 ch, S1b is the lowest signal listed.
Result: 14.66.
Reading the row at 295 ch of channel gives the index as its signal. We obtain 16.31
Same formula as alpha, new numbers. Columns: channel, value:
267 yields 18.17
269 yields 17.81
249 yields 21.72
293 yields 16.37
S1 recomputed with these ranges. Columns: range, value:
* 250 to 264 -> 21.11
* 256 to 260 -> 20.28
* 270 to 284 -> 17.07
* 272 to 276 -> 16.25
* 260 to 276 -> 19.84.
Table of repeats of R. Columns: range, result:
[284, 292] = 15.68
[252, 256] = 20.56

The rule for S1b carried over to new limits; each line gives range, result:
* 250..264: 19.42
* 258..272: 17.07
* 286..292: 15.07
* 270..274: 16.25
